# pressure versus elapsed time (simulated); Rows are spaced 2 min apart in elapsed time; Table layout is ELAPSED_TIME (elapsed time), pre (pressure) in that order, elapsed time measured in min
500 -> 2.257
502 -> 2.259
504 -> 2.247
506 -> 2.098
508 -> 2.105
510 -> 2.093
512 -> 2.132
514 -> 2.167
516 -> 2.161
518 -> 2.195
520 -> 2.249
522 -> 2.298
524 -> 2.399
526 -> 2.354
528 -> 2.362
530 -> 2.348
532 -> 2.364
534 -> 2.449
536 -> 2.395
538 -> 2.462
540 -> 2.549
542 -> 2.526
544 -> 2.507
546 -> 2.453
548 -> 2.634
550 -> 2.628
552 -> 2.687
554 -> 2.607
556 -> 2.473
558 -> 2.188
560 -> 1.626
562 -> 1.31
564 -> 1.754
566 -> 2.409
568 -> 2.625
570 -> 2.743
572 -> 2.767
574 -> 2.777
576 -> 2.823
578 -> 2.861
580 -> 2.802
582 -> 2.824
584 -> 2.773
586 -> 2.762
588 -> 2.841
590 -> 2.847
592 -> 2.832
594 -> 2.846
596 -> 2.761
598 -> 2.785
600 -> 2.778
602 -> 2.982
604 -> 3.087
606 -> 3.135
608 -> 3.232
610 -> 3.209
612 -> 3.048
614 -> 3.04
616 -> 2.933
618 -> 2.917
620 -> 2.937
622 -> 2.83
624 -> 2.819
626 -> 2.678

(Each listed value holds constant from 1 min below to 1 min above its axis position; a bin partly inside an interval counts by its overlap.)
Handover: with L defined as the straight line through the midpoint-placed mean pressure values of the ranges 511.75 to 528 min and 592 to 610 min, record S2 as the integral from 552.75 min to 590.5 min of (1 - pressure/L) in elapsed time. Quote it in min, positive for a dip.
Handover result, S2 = 2.8 min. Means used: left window 2.26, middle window 2.51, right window 2.96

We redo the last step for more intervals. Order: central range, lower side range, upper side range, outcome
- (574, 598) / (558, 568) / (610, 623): -4.7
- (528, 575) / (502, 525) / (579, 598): 1.9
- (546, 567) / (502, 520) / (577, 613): 2.6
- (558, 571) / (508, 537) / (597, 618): 2.8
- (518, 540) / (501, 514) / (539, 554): 0.2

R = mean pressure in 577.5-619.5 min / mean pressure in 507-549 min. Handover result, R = 1.25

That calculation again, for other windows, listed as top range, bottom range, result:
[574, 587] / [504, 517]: 1.31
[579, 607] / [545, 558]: 1.12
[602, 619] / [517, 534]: 1.32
